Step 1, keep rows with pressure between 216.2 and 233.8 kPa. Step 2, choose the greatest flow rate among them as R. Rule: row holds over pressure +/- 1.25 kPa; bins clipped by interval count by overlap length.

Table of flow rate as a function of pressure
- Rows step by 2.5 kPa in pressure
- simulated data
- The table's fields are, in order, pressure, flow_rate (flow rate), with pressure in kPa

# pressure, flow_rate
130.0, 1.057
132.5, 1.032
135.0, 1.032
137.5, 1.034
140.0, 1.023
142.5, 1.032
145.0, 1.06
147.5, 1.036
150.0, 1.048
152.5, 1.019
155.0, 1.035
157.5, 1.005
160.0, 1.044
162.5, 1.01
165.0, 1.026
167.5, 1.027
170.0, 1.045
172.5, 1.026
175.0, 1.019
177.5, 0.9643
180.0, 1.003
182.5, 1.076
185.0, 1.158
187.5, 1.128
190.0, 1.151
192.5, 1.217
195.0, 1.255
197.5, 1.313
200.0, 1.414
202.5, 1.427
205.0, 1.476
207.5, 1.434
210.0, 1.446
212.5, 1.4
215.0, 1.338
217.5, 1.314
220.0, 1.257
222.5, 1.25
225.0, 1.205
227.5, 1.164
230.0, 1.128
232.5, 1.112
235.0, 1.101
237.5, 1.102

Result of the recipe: 1.314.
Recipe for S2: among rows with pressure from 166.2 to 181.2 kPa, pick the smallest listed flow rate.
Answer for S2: 0.9643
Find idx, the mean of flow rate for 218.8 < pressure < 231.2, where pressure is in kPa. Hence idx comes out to 1.2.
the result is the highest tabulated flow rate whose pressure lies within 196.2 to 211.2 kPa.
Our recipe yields 1.476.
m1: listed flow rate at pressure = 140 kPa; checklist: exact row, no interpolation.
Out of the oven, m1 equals 1.023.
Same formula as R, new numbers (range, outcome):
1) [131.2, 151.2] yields 1.06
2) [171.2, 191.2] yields 1.158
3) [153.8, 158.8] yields 1.035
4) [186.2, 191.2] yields 1.151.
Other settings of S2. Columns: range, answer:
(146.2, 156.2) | 1.019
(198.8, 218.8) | 1.314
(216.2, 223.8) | 1.25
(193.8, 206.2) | 1.255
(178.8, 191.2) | 1.003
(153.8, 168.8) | 1.005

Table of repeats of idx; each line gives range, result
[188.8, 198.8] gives 1.24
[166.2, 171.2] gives 1.04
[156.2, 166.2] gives 1.02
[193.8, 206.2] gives 1.38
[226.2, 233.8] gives 1.13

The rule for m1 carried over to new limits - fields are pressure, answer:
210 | 1.446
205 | 1.476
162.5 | 1.01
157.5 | 1.005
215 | 1.338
